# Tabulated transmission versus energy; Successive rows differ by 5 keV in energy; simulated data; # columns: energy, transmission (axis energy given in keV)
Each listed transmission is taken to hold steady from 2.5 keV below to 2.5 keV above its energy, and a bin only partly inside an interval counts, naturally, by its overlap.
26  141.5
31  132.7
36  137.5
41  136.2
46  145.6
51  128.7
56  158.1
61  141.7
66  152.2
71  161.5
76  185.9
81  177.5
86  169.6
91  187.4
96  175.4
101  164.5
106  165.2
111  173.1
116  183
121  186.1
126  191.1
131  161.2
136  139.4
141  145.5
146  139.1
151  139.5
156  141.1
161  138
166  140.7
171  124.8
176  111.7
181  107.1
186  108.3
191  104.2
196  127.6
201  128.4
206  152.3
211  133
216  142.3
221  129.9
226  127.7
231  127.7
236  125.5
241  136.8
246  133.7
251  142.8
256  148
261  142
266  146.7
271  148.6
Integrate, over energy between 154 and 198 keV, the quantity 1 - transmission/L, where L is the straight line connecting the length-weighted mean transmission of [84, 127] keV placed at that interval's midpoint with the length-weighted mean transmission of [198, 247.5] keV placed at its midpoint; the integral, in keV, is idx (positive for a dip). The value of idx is 8.38 keV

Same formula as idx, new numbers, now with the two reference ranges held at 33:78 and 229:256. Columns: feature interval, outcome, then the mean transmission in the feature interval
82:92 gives -2.1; 177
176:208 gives 4.3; 120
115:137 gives -4.6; 174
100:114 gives -2.2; 168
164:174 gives 0.6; 131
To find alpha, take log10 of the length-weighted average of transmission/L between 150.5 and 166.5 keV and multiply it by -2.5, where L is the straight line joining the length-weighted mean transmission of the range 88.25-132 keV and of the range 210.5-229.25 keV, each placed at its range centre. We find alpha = 0.13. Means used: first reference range 177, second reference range 133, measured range 140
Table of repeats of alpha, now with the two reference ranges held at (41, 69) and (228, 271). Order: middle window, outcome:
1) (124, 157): -0.066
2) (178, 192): 0.296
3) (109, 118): -0.239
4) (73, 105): -0.220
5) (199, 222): 0.014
